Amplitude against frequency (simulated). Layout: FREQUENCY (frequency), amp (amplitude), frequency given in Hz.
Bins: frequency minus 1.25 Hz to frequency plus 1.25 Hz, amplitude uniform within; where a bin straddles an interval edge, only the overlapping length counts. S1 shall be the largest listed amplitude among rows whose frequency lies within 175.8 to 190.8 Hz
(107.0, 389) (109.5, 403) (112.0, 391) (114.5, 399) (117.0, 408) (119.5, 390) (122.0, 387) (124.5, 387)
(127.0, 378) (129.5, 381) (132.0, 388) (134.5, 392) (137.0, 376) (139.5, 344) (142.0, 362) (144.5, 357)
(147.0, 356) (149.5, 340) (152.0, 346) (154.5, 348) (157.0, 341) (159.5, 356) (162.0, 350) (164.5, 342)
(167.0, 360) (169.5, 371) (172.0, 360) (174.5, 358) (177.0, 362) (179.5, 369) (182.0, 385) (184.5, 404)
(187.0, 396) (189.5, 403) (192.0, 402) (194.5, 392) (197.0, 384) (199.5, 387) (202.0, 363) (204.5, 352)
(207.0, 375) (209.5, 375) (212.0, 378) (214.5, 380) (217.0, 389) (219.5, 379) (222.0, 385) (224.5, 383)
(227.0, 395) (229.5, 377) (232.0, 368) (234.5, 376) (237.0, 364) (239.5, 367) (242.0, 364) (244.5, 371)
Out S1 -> 404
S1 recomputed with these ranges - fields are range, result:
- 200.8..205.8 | 363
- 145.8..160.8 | 356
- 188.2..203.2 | 403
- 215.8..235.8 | 395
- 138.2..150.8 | 362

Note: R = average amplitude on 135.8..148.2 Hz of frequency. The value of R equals 359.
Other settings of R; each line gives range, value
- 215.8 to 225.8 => 384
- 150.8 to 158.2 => 345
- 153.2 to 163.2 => 349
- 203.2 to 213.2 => 370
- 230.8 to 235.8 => 372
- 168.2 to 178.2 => 363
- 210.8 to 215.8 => 379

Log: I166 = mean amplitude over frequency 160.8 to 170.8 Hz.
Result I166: 356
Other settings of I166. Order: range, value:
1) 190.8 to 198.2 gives 393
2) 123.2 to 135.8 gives 385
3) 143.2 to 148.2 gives 357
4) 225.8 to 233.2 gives 380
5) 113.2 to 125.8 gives 394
